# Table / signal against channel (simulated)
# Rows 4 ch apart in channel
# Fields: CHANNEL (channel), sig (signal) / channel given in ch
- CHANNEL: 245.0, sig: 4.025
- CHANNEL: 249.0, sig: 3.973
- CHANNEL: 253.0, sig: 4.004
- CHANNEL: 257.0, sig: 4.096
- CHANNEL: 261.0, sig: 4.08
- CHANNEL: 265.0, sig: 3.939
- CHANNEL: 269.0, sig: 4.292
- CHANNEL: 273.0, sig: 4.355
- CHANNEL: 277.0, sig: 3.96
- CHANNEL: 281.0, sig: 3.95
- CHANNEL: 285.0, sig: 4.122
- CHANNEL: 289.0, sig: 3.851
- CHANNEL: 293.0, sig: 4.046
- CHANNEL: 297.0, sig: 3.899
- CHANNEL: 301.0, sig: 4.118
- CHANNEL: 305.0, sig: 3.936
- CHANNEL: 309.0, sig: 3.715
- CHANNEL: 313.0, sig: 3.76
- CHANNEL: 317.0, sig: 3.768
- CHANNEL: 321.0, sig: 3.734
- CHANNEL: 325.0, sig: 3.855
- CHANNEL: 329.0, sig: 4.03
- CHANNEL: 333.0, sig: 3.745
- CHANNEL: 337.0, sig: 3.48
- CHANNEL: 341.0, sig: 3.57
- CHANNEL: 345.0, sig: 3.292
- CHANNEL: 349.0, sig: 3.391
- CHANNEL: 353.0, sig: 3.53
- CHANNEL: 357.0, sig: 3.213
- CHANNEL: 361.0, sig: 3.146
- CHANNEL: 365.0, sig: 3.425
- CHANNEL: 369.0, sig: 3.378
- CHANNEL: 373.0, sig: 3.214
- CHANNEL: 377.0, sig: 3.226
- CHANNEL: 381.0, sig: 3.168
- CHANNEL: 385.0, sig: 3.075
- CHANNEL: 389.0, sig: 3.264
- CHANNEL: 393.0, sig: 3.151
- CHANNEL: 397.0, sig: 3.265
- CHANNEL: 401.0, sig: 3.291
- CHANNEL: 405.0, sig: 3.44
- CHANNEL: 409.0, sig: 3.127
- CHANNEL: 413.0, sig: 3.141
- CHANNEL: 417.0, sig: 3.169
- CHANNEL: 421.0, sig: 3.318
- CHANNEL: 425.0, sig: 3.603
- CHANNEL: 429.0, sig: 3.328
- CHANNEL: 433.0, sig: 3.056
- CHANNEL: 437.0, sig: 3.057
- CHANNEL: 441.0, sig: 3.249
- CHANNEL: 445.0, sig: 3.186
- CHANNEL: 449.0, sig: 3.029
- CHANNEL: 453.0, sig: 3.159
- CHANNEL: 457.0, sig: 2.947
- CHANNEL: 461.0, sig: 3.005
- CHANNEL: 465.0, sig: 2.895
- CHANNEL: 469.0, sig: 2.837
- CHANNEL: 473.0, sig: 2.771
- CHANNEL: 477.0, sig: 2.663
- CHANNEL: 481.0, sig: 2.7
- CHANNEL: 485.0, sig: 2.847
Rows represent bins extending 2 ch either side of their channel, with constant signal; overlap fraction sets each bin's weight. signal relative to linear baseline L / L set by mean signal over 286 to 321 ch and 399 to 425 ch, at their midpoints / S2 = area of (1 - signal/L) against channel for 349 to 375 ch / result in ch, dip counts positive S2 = 1.7 ch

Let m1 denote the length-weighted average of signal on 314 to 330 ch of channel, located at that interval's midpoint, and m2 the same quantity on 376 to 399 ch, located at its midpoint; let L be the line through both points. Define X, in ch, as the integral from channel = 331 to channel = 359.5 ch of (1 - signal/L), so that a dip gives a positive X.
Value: 1.18 ch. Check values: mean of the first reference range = 3.83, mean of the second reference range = 3.19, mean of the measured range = 3.45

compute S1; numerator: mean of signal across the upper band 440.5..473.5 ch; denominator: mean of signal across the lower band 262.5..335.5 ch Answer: 0.8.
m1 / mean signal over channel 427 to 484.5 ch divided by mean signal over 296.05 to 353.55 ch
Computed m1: 0.8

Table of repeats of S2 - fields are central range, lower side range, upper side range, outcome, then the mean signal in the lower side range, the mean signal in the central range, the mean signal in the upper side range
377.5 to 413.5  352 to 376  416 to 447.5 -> 0.7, 3.3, 3.22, 3.24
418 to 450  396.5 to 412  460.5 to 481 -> -1.7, 3.27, 3.23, 2.81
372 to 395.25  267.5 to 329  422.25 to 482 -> 1.8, 3.96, 3.18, 3.04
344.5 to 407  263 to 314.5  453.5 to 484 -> 2.9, 4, 3.28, 2.85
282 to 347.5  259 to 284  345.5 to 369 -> -1.6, 4.1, 3.81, 3.34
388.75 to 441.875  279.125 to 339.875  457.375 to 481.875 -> -1.2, 3.86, 3.25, 2.83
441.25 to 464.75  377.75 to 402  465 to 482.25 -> -1.6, 3.2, 3.07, 2.76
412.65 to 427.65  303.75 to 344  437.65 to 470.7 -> -0.5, 3.74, 3.33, 3.04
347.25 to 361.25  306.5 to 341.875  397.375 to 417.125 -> 0.9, 3.75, 3.34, 3.24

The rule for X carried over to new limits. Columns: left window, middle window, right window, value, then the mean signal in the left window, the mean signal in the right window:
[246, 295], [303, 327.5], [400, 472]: 0.07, 4.06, 3.15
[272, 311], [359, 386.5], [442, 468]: 2.18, 3.99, 3.04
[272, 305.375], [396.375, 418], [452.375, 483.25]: 0.08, 4.02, 2.86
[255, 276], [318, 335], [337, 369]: -1.08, 4.14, 3.37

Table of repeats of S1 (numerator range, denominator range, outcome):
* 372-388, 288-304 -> 0.80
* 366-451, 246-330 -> 0.81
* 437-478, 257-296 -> 0.73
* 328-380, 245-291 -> 0.84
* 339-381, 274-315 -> 0.84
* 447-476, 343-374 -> 0.88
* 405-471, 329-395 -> 0.94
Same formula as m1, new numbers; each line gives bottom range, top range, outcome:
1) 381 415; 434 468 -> 0.95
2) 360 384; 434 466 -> 0.94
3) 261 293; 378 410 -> 0.79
